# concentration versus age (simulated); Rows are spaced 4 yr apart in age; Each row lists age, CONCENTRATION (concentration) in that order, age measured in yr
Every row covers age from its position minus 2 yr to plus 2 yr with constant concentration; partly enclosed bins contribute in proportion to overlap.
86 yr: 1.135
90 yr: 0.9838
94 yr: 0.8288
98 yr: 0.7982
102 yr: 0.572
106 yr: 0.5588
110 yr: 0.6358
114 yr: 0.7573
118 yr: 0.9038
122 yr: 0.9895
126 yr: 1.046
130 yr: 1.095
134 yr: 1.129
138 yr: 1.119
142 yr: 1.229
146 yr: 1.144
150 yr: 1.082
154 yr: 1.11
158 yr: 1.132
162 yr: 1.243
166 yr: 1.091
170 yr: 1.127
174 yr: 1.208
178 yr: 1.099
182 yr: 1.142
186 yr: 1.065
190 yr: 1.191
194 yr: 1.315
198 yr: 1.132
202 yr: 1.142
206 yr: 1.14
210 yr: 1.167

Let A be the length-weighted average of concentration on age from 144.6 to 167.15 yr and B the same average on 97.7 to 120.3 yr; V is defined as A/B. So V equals 1.6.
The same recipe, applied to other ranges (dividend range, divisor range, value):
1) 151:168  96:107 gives 1.75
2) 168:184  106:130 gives 1.33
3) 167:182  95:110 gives 1.74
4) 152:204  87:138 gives 1.32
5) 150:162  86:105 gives 1.39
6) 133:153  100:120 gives 1.66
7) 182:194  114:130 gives 1.20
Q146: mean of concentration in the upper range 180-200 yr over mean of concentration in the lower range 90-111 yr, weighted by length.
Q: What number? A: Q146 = 1.6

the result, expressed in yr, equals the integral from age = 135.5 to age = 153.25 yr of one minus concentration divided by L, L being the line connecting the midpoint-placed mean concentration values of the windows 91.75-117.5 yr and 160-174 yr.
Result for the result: -2.60 yr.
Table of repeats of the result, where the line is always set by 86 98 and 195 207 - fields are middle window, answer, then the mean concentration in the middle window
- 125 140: -1.34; 1.1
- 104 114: 3.46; 0.629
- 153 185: -1.68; 1.14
